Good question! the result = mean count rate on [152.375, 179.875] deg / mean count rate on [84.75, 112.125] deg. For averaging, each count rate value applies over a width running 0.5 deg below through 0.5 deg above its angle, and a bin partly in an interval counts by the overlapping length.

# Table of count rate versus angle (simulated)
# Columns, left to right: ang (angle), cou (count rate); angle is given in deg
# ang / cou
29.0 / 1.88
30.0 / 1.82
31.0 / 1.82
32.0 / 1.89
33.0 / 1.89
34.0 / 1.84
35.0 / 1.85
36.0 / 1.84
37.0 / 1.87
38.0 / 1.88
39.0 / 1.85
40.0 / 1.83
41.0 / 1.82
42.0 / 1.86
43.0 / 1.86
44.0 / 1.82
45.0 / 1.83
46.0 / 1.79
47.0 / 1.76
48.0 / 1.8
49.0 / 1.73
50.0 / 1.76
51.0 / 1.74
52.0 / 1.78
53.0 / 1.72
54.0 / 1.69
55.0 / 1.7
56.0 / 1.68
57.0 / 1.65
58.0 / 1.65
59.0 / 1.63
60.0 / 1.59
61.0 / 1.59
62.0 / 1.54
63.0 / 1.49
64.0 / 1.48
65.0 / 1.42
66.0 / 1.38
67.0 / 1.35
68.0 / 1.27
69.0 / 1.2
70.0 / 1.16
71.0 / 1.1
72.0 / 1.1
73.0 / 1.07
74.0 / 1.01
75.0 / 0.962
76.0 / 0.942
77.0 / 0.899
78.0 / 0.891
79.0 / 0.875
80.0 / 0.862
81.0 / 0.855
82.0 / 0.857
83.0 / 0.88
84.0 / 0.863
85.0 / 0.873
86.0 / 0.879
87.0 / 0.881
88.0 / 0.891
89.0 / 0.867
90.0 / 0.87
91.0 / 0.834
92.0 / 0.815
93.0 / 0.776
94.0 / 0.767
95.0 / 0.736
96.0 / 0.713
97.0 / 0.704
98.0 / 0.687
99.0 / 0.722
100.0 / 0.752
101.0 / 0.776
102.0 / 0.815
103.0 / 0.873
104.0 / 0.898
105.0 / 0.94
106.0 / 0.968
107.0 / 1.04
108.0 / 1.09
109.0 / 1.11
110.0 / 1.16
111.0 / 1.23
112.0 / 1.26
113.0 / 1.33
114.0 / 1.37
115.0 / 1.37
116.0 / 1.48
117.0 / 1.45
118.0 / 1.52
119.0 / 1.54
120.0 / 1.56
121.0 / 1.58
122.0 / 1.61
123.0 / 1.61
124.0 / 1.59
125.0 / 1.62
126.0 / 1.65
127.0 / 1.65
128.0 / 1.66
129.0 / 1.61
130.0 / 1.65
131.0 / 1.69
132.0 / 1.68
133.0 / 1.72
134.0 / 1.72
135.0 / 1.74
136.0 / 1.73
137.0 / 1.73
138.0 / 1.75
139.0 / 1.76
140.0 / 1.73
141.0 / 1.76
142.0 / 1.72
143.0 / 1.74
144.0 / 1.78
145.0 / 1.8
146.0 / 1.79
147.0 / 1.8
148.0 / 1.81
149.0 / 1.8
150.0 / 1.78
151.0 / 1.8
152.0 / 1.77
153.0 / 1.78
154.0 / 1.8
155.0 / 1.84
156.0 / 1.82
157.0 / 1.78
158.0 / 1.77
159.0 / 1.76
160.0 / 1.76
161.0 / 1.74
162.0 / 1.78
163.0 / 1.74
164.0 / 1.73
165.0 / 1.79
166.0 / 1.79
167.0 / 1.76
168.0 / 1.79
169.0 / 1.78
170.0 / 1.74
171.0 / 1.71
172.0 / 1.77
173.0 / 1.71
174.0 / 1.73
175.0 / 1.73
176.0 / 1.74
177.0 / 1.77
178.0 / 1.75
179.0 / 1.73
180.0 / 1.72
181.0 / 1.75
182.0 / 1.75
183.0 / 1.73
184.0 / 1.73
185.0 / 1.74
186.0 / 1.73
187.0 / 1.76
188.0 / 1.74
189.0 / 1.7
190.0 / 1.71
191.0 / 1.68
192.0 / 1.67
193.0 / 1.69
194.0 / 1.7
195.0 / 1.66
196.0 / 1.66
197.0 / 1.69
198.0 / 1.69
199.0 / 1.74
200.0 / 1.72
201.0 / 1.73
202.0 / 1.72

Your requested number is 2.0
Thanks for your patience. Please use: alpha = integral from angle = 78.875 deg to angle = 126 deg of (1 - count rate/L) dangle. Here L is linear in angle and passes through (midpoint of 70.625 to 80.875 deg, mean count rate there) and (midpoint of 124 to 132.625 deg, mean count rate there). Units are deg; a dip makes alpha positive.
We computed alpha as 9.4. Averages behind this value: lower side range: 0.965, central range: 1.07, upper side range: 1.65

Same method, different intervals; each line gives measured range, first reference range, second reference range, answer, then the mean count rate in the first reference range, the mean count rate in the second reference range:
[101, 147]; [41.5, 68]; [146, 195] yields 6.2 deg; 1.66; 1.75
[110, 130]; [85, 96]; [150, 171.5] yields -4.5 deg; 0.828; 1.77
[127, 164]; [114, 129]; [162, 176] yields -2.1 deg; 1.56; 1.75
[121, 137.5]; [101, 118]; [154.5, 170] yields -3.4 deg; 1.15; 1.77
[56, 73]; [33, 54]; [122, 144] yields 3.6 deg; 1.81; 1.69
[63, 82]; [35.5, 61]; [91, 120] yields 4.7 deg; 1.76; 1.04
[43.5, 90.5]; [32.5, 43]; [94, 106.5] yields 2.5 deg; 1.85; 0.797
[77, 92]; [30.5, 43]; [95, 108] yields 3.1 deg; 1.85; 0.831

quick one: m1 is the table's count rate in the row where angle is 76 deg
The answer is 0.942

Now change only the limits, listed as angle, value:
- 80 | 0.862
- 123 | 1.61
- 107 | 1.04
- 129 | 1.61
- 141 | 1.76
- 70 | 1.16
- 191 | 1.68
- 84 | 0.863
